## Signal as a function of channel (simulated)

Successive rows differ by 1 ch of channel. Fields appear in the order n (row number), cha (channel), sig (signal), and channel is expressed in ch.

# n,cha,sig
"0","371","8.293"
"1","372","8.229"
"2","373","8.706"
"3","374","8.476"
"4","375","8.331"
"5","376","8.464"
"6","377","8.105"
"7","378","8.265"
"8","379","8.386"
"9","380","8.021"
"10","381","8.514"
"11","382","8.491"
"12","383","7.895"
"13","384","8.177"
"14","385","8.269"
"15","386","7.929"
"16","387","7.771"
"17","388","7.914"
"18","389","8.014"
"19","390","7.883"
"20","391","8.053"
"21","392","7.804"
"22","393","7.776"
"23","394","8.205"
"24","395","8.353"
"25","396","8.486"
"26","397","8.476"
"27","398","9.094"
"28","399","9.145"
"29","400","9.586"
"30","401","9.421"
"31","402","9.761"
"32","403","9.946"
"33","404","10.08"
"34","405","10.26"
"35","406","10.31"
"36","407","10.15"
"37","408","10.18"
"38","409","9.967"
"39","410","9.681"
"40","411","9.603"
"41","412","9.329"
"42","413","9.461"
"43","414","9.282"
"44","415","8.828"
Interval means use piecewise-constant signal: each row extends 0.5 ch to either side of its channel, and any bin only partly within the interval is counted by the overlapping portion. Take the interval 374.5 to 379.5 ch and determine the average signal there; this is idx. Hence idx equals 8.31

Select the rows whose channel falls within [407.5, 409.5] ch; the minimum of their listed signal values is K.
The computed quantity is 9.967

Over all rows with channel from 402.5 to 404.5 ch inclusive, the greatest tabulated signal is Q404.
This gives 10.08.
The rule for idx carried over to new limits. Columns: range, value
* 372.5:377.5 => 8.42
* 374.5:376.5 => 8.4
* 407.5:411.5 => 9.86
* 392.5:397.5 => 8.26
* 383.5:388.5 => 8.01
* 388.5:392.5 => 7.94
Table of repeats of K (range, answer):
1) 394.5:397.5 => 8.353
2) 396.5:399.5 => 8.476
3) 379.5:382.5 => 8.021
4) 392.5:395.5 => 7.776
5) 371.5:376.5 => 8.229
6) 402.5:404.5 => 9.946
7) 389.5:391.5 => 7.883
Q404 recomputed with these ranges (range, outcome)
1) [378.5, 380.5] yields 8.386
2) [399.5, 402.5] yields 9.761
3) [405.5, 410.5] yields 10.31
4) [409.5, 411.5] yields 9.681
